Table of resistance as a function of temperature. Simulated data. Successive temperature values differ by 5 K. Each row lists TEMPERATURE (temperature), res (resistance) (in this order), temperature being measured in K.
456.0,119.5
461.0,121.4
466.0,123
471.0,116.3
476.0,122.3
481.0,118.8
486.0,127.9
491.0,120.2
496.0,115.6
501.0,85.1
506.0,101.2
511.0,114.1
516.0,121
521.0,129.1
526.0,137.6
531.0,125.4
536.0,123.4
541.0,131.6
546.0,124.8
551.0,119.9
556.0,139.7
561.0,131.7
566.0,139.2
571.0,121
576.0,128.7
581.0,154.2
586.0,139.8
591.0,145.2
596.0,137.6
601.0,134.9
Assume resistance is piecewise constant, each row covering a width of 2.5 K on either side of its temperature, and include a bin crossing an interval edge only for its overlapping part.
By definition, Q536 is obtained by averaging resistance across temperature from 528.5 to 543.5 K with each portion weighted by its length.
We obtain 127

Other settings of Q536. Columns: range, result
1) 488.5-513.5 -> 107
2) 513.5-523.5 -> 125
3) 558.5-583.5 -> 135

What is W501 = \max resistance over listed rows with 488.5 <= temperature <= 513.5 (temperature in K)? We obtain 120.2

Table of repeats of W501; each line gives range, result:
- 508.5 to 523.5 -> 129.1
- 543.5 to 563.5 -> 139.7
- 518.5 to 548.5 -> 137.6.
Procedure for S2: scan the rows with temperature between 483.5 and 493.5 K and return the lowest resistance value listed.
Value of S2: 120.2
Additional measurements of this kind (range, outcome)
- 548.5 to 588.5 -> 119.9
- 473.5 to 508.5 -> 85.1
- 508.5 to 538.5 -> 114.1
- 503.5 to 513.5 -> 101.2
